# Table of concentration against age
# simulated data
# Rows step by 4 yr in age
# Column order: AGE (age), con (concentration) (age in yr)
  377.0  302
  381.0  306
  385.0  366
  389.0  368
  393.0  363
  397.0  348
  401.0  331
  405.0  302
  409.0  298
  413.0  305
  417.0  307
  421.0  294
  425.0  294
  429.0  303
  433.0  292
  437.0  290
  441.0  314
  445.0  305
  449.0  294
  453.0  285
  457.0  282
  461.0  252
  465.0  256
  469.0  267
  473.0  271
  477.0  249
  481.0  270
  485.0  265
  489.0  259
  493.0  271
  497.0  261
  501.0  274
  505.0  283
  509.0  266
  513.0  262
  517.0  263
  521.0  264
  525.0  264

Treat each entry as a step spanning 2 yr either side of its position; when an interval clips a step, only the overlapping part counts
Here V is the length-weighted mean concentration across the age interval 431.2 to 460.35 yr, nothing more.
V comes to 293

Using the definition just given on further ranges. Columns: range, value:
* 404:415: 302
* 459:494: 262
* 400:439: 301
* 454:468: 265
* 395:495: 288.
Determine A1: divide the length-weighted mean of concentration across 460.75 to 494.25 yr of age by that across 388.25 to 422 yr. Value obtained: 0.81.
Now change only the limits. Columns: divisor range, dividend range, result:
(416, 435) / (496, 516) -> 0.91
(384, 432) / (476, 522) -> 0.83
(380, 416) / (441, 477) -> 0.83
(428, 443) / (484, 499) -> 0.88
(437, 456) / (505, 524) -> 0.89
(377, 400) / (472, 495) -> 0.76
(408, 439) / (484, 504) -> 0.90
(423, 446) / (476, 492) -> 0.88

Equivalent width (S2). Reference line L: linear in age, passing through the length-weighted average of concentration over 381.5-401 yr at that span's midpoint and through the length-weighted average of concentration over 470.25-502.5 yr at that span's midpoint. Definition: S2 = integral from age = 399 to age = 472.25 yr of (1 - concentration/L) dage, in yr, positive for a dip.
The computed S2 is 4.6 yr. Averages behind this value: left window 354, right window 265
